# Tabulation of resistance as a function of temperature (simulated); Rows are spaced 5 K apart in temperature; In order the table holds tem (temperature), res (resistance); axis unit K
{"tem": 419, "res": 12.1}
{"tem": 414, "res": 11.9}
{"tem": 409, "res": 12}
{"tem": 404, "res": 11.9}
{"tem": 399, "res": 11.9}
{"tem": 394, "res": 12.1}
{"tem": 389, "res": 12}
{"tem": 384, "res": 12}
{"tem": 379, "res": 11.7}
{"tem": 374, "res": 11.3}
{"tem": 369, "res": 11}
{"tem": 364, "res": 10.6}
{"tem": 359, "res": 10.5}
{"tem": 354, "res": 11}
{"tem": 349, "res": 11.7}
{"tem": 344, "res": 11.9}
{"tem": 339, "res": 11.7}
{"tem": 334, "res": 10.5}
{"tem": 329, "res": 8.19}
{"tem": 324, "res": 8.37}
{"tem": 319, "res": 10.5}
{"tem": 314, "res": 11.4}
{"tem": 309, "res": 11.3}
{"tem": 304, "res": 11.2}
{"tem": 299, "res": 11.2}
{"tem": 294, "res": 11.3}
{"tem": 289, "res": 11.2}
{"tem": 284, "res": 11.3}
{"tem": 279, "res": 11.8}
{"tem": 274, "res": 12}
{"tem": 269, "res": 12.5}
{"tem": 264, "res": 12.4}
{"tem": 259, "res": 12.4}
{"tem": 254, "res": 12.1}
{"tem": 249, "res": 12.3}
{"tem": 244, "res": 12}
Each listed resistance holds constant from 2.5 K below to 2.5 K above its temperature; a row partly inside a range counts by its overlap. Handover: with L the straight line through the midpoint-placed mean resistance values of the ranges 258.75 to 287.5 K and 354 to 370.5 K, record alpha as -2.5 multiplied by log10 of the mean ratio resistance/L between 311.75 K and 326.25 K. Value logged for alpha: 0.13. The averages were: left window 12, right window 10.7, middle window 10.1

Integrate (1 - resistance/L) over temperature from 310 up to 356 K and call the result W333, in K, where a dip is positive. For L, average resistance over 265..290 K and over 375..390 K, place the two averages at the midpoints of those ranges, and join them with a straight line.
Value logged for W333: 4.8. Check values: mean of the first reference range 11.8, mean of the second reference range 11.8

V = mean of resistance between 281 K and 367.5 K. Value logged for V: 10.8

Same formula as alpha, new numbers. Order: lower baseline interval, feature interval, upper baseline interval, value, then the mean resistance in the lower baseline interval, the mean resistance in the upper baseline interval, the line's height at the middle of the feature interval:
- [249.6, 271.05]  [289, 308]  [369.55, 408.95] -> 0.09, 12.3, 11.8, 12.2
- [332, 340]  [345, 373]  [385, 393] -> 0.04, 11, 12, 11.5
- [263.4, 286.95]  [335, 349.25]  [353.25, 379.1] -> -0.04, 12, 11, 11.2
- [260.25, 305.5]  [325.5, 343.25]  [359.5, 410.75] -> 0.14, 11.7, 11.6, 11.6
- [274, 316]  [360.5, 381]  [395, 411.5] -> 0.06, 11.4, 11.9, 11.8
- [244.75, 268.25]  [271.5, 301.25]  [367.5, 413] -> 0.07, 12.3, 11.8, 12.2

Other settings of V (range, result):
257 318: 11.6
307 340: 10.2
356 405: 11.5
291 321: 11.2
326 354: 10.8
